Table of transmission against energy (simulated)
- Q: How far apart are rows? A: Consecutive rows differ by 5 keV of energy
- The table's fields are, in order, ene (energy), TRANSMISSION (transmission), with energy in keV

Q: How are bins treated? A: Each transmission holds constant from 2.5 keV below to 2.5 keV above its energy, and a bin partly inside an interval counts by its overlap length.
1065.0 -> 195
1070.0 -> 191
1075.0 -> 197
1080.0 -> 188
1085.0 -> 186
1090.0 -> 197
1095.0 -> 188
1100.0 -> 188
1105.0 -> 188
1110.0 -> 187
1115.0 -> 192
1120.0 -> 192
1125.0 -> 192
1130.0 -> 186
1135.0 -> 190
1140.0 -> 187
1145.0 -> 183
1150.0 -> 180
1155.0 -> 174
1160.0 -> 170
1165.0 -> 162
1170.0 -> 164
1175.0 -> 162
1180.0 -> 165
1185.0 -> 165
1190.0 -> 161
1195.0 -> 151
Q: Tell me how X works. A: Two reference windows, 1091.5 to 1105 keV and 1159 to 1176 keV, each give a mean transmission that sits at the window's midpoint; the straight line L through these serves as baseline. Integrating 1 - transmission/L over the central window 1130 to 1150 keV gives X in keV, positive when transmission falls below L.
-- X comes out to -1.4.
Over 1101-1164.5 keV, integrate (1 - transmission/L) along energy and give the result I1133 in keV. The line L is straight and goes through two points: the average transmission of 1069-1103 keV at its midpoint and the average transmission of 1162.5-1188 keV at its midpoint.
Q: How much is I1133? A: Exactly -2.9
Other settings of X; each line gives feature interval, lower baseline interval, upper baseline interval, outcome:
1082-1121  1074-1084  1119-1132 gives 0.2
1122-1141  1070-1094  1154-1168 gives -1.3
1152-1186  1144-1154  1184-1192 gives 1.0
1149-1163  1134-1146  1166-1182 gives 0.2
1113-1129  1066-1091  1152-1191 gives -1.0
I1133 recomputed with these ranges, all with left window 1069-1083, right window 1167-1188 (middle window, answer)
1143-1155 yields -0.57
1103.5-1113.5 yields -0.27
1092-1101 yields -0.11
